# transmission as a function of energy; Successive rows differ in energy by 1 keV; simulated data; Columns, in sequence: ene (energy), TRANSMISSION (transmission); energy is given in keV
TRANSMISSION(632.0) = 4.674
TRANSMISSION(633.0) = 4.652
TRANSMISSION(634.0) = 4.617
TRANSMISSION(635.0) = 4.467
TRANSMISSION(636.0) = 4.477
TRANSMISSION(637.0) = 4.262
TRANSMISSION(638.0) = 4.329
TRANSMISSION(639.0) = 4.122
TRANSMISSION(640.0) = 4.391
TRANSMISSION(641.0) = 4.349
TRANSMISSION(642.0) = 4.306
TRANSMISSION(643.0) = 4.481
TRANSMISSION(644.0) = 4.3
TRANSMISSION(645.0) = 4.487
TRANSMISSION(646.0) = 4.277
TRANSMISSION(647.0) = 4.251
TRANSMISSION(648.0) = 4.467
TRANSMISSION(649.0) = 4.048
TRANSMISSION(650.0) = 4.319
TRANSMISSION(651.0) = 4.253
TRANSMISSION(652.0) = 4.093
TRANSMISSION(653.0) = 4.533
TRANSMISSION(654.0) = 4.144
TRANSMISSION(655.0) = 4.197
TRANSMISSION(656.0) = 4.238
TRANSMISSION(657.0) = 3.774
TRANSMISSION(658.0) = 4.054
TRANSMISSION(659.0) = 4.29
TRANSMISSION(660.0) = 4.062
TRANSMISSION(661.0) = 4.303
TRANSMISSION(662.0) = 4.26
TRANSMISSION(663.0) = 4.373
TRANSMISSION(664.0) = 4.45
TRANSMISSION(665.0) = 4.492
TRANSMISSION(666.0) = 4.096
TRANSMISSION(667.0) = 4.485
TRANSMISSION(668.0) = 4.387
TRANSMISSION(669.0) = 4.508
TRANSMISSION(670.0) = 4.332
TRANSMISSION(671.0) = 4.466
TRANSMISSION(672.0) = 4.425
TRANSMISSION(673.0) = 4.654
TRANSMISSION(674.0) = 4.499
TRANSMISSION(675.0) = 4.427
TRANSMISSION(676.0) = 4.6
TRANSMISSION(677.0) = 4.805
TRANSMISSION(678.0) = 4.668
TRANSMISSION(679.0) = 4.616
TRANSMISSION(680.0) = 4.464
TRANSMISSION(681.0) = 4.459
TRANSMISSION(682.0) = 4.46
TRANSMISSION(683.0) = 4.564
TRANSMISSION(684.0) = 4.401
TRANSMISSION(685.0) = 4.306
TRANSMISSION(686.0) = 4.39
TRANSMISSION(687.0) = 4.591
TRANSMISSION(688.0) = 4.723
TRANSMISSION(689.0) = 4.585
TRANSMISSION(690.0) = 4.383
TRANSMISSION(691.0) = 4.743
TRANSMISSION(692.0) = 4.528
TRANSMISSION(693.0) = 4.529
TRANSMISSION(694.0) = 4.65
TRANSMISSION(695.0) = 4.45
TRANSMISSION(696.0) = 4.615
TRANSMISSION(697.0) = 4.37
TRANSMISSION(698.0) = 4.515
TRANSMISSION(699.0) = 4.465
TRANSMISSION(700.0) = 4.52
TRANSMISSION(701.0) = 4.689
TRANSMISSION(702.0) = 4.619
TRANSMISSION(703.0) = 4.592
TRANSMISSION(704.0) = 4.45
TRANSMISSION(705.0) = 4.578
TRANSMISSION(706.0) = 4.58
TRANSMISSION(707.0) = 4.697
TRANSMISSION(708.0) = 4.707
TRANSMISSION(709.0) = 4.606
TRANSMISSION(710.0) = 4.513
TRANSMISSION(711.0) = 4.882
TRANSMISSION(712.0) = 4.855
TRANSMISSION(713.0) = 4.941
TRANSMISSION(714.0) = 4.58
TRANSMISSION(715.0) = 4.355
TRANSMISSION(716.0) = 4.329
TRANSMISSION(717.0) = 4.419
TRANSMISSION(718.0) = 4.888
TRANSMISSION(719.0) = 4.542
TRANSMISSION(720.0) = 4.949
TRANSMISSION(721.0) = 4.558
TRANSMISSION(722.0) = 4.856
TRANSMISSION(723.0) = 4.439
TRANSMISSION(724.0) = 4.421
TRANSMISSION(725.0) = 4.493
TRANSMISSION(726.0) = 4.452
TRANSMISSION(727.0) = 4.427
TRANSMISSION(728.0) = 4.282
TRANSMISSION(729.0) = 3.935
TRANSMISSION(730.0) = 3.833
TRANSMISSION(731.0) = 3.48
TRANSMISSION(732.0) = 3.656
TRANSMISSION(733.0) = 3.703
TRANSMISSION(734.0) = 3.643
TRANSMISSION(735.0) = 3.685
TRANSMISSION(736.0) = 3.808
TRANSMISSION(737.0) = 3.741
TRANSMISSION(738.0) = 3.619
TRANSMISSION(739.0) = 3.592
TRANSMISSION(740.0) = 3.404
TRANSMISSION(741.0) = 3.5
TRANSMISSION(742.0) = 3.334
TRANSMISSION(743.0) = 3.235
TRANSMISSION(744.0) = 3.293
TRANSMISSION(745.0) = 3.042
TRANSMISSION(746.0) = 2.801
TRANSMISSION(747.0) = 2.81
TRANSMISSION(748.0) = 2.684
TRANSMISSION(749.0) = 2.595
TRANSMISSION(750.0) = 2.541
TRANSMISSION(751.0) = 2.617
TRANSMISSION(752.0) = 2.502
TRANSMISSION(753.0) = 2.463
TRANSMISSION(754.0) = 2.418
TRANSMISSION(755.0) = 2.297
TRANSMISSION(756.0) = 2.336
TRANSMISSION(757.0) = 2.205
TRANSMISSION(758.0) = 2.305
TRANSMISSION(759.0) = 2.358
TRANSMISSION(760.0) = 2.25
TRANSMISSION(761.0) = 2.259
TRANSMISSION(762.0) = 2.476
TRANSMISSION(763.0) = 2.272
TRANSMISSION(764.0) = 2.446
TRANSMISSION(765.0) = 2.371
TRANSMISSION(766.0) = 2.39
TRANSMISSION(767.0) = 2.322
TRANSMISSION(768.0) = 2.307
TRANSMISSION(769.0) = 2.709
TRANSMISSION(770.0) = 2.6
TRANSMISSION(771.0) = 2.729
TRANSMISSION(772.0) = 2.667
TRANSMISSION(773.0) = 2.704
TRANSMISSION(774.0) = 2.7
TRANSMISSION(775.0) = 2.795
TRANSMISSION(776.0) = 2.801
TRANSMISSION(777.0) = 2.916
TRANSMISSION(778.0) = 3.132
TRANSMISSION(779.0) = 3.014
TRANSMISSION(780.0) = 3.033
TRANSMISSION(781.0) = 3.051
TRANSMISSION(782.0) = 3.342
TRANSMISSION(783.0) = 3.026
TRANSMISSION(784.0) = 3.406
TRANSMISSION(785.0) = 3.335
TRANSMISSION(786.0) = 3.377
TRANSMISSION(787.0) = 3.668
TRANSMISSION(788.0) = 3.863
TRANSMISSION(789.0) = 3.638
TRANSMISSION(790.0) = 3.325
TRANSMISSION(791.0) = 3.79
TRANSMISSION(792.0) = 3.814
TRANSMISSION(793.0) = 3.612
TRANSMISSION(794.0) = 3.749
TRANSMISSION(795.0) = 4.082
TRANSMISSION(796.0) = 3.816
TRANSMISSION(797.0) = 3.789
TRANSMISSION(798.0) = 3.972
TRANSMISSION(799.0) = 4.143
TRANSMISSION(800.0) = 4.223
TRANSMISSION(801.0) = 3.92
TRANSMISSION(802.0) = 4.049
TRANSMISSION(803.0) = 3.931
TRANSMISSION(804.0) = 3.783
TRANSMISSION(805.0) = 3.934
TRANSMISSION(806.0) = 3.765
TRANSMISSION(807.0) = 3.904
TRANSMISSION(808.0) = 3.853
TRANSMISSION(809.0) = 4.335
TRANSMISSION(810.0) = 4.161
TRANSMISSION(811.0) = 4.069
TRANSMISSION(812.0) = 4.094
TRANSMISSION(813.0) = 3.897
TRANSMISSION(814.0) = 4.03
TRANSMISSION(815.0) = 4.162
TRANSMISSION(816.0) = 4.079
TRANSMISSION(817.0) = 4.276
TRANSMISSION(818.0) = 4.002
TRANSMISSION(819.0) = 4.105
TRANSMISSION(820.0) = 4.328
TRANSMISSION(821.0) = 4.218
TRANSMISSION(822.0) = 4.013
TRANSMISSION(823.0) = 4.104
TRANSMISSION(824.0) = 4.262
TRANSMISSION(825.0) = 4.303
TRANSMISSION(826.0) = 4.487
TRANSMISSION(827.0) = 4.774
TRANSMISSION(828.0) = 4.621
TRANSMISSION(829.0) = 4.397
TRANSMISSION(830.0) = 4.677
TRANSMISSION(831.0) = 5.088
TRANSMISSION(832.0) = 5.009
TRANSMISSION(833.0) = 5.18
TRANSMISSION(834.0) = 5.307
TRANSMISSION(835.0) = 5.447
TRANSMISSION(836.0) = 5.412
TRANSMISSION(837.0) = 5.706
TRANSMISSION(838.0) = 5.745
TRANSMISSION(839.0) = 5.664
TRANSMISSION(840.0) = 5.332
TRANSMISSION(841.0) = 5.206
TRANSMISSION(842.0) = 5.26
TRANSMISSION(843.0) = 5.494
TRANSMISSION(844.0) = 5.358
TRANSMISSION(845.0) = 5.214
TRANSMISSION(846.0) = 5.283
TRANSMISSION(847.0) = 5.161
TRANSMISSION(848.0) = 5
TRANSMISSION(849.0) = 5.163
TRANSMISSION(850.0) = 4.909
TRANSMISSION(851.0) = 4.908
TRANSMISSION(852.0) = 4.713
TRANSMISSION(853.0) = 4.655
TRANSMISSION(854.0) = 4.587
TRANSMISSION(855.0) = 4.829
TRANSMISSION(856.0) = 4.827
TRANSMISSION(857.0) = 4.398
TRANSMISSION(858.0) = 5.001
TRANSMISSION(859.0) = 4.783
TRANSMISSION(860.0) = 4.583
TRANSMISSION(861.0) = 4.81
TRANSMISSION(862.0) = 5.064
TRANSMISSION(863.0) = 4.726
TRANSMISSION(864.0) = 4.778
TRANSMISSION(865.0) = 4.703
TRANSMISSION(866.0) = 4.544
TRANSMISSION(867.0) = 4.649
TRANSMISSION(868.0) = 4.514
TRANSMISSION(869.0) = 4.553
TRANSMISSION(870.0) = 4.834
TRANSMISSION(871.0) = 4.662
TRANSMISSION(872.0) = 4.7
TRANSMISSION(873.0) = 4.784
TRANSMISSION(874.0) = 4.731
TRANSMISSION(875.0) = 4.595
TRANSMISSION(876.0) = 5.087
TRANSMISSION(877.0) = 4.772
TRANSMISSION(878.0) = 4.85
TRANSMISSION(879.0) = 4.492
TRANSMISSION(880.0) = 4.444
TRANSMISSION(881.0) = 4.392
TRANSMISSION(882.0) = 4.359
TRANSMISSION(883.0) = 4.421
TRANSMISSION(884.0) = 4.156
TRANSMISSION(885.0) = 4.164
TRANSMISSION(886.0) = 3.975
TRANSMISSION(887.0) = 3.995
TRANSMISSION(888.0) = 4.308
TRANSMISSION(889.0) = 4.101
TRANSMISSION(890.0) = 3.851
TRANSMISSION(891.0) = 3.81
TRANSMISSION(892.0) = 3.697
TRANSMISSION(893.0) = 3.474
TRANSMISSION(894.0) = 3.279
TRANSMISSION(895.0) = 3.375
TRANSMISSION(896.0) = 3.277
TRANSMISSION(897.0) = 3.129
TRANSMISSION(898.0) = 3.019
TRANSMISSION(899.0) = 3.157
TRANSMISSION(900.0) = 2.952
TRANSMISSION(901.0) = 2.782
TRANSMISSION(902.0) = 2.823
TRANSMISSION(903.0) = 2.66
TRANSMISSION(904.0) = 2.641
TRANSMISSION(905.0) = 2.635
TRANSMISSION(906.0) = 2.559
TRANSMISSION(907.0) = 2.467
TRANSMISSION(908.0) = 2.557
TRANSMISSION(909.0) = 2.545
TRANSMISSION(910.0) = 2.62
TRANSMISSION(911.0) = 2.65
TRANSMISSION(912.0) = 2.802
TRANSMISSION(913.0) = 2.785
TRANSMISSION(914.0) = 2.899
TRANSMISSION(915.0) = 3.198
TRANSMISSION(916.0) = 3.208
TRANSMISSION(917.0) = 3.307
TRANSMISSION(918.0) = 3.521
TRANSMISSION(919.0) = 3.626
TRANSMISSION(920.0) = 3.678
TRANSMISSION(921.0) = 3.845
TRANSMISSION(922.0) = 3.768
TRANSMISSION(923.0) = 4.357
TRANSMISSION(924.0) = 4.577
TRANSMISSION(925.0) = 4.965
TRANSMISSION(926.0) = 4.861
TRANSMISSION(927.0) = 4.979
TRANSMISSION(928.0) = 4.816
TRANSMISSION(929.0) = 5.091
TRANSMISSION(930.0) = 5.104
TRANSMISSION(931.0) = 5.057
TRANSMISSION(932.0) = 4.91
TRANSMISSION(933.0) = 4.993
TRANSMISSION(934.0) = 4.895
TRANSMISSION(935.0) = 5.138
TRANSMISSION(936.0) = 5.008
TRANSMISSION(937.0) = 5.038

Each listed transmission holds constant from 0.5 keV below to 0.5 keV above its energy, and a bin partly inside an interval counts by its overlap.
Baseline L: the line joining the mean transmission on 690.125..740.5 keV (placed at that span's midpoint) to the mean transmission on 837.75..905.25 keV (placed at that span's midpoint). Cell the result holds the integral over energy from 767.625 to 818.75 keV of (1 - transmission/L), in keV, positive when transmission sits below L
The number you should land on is 9.5 keV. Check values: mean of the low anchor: 4.36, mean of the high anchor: 4.4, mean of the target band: 3.56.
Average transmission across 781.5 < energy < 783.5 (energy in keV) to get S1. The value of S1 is 3.18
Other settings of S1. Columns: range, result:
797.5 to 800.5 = 4.11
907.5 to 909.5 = 2.55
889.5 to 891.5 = 3.83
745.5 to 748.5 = 2.77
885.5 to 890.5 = 4.05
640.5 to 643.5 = 4.38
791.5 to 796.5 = 3.81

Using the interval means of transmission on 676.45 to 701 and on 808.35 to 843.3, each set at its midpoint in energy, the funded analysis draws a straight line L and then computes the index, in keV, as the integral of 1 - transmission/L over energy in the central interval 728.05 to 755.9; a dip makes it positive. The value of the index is 8.4 keV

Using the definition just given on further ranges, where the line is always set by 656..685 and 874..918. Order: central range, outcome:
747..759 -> 4.8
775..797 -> 3.0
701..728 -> -2.4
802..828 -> -2.0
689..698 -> -0.5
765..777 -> 4.2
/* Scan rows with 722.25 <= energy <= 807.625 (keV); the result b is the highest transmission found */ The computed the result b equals 4.493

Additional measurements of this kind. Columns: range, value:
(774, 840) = 5.745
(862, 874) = 5.064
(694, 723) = 4.949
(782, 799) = 4.143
